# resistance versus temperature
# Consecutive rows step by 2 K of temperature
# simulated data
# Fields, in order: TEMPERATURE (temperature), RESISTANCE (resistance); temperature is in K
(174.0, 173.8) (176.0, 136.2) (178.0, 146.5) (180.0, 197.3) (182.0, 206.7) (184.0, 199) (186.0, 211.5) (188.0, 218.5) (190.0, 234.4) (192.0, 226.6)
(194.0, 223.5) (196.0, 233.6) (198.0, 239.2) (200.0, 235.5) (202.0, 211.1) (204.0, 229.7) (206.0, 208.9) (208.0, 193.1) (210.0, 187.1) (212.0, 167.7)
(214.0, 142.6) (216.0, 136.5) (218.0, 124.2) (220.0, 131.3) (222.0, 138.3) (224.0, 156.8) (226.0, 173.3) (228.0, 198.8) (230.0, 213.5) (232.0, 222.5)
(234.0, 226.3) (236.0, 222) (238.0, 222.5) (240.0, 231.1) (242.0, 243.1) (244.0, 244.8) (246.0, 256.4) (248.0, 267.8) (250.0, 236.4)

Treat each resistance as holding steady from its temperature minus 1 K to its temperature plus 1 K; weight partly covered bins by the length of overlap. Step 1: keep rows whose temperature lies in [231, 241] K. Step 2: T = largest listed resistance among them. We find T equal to 231.1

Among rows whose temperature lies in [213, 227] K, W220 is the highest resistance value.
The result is 173.3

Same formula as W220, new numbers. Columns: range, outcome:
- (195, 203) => 239.2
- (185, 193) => 234.4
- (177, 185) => 206.7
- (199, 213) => 235.5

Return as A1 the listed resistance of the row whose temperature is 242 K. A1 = 243.1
